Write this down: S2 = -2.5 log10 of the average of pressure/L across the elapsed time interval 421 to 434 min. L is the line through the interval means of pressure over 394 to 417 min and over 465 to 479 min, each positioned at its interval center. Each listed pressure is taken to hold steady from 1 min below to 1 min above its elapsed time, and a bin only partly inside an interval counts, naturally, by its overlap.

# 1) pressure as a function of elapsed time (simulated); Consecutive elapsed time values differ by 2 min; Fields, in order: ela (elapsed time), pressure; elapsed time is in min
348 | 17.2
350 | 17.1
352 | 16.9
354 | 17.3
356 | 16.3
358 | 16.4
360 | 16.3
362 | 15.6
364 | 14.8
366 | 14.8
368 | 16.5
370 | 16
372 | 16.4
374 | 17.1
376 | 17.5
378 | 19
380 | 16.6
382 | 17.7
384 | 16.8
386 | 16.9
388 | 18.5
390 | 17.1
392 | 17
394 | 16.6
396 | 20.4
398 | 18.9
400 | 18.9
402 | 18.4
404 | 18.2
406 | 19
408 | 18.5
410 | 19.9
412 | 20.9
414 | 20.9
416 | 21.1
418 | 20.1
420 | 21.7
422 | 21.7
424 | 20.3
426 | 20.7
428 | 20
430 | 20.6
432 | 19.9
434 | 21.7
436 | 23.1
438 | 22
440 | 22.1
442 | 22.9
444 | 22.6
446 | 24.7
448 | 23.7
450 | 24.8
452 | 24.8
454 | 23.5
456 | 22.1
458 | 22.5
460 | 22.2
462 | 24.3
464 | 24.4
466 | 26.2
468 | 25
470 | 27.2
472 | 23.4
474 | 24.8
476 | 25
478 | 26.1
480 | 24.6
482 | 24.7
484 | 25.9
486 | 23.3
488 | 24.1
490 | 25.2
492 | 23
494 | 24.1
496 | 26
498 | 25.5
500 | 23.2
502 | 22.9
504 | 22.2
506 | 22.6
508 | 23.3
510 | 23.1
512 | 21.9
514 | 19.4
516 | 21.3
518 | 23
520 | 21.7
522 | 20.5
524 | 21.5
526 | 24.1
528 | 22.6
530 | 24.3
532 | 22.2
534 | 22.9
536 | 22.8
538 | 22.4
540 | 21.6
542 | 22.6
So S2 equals 0.04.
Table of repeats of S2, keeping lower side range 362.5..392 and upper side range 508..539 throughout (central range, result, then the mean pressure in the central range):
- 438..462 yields -0.189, 23.3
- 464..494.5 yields -0.202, 24.8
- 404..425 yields -0.118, 20.3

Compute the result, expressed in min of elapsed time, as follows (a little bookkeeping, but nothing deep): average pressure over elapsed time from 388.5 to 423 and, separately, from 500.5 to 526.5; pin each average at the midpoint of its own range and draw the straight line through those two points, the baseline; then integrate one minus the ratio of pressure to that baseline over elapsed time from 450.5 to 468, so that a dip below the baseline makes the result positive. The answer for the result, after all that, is -2.6 min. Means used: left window 19.4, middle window 23.9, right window 22.1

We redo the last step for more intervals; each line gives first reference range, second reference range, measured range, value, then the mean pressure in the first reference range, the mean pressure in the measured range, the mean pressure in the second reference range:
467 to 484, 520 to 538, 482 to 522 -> 1.1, 25.1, 23.2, 22.5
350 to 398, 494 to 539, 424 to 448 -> -2.9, 16.9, 21.9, 22.7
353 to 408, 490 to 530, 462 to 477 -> -2.8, 17.2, 25.1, 22.8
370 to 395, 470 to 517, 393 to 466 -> -5.0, 17.2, 21.4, 23.8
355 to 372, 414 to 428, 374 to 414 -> 0.5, 15.9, 18.3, 20.9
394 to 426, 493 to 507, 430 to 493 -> -4.9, 19.8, 23.8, 23.8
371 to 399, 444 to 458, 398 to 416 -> 0.2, 17.6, 19.4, 23.7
